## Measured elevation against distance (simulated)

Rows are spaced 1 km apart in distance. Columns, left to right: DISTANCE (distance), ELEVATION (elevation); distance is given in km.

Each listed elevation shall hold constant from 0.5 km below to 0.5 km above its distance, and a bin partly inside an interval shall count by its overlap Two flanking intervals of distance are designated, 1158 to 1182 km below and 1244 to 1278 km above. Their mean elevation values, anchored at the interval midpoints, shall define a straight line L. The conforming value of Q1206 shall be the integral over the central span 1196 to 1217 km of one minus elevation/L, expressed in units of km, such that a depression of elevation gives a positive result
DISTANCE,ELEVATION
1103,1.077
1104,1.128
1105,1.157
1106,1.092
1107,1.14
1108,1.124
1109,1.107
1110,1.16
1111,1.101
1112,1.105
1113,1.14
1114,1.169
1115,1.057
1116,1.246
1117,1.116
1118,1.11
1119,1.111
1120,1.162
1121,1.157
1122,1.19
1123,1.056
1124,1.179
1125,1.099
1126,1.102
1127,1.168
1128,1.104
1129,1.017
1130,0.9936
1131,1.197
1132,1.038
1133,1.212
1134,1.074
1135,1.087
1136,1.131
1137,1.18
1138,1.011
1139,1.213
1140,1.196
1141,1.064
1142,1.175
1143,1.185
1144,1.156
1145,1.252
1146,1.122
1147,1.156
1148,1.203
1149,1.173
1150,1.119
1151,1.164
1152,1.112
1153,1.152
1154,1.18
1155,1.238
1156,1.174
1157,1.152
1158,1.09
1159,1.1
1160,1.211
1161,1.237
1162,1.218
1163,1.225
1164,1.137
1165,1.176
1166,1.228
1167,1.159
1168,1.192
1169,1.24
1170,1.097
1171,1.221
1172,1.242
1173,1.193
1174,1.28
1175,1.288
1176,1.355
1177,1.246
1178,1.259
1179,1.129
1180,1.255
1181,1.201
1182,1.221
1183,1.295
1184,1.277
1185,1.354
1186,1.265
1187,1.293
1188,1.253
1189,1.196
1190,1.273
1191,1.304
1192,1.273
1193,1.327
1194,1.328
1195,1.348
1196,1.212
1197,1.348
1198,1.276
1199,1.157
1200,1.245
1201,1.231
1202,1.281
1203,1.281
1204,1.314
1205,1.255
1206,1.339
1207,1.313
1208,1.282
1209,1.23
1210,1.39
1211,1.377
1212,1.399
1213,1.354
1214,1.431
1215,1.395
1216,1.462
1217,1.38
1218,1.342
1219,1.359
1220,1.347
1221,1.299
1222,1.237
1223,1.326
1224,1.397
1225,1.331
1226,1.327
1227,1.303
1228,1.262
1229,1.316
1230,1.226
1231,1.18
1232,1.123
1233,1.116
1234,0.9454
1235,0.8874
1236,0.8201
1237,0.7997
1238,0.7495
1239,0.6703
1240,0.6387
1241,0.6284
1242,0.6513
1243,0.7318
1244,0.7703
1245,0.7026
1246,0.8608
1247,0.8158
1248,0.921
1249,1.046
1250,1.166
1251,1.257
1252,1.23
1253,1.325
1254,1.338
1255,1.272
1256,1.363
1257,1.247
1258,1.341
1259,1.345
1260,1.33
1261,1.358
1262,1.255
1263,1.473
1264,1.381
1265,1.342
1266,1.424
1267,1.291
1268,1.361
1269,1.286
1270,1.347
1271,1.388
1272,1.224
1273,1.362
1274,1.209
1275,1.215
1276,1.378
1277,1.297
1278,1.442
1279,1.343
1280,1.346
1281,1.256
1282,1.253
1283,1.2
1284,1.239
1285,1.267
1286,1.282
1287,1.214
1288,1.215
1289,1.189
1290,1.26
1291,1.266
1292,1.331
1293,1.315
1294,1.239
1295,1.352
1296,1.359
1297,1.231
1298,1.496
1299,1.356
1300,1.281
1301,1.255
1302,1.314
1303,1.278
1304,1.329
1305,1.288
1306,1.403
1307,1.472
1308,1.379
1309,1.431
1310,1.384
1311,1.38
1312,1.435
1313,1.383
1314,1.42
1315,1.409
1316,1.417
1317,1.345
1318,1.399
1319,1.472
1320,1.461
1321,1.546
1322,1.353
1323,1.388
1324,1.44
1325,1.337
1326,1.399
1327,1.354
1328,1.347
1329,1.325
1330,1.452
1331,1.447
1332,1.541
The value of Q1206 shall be -1.6 km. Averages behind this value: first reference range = 1.21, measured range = 1.32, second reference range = 1.24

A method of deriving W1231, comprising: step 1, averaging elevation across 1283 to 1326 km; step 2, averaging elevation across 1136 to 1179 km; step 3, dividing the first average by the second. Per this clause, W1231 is 1.1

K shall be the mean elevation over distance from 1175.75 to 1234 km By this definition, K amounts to 1.29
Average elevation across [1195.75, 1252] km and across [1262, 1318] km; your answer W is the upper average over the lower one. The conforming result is 1.15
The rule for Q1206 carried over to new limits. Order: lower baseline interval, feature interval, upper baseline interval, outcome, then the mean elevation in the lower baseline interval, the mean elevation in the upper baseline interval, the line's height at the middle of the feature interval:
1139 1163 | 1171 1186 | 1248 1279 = -0.68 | 1.17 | 1.3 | 1.2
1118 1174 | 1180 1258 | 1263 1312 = 2.93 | 1.15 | 1.32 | 1.24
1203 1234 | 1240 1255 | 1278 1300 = 3.92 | 1.31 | 1.29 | 1.3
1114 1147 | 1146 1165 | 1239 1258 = -1.12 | 1.13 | 0.998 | 1.1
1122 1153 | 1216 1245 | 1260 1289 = 3.97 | 1.13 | 1.31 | 1.25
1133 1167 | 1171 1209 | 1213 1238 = -2.32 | 1.16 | 1.23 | 1.2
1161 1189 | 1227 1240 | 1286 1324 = 2.84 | 1.23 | 1.35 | 1.29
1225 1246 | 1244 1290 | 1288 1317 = -4.64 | 0.95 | 1.34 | 1.13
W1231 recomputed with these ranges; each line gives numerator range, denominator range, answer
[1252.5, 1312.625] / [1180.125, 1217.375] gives 1.02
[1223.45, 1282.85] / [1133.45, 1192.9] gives 0.97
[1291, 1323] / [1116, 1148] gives 1.21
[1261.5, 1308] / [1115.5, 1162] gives 1.15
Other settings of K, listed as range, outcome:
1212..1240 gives 1.19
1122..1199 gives 1.19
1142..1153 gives 1.16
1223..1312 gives 1.21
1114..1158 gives 1.14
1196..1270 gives 1.2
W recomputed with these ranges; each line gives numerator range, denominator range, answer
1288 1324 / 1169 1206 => 1.08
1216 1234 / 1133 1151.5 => 1.12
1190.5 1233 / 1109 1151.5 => 1.15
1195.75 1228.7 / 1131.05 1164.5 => 1.14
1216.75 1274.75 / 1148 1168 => 0.99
